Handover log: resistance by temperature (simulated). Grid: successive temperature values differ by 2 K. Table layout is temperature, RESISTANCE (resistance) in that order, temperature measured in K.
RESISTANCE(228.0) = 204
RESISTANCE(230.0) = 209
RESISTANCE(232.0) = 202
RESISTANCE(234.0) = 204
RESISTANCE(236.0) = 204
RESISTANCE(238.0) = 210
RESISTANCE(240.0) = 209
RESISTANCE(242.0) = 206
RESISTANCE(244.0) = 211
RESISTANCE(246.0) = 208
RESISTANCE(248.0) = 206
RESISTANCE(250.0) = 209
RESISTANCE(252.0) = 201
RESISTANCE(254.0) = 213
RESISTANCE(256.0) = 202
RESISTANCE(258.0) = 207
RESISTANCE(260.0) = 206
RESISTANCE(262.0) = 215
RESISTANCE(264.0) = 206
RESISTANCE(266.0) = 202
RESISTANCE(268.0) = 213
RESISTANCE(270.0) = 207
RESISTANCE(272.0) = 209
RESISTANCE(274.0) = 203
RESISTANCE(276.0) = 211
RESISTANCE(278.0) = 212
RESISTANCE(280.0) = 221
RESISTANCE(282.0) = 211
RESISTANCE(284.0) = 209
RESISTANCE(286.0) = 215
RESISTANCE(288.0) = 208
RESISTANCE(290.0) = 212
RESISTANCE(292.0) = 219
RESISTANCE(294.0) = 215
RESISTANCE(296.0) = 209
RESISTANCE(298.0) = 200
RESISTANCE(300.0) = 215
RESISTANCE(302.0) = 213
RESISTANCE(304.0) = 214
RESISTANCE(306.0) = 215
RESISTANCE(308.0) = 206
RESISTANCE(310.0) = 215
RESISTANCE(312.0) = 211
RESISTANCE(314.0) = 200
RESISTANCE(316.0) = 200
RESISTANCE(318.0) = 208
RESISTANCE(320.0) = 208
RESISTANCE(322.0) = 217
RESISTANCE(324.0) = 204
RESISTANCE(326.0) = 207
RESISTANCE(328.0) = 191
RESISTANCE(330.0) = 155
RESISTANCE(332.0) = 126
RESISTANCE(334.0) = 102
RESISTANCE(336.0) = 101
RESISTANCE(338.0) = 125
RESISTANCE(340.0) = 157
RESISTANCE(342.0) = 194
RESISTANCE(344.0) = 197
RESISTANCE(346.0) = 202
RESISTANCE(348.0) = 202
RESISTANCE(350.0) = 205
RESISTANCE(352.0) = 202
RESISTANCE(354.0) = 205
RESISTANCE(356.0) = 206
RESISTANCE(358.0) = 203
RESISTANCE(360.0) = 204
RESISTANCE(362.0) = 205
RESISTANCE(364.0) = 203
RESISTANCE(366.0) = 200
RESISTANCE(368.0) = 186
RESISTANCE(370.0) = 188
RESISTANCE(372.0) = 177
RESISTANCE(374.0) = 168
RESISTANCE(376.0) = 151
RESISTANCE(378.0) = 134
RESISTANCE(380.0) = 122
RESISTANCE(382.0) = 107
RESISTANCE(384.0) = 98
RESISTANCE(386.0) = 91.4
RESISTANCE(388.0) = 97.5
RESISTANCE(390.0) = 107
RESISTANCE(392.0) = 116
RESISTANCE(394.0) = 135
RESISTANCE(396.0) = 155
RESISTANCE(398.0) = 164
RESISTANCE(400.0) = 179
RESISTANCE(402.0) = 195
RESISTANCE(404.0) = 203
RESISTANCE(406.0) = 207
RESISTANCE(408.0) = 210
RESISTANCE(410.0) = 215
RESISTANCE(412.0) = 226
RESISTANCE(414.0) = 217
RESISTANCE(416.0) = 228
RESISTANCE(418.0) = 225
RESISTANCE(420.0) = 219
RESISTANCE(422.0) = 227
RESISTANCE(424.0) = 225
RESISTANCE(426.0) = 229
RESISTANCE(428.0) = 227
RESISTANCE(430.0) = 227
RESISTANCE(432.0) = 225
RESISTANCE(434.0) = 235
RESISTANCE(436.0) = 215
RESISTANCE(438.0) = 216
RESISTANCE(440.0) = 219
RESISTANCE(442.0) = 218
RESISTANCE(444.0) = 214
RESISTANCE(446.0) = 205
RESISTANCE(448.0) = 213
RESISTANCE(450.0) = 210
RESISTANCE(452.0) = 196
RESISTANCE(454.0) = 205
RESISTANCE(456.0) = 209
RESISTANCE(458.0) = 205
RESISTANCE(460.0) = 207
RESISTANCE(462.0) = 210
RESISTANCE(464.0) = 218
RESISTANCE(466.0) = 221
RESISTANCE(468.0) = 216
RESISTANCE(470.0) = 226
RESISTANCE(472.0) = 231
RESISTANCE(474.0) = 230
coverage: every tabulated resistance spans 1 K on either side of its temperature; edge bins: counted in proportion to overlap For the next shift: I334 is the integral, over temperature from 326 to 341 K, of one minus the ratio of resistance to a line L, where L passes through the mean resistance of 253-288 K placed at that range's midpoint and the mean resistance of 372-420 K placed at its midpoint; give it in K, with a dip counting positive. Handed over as 3.67 K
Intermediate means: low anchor 209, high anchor 165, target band 141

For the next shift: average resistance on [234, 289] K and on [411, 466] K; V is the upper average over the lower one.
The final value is 1.0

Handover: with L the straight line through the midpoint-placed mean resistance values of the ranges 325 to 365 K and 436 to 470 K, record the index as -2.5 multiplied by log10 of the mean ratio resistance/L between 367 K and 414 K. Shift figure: 0.21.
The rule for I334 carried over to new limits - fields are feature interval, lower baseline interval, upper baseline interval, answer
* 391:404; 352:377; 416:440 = 3.0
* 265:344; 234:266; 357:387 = -3.7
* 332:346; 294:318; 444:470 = 4.1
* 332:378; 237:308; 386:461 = 5.7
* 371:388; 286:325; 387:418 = 5.2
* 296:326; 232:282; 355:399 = -4.0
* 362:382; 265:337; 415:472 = 3.8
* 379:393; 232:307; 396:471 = 7.0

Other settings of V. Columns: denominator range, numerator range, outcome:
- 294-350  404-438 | 1.17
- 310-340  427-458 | 1.22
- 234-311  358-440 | 0.88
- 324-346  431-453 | 1.35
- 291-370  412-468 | 1.12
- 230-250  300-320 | 1.01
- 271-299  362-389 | 0.71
